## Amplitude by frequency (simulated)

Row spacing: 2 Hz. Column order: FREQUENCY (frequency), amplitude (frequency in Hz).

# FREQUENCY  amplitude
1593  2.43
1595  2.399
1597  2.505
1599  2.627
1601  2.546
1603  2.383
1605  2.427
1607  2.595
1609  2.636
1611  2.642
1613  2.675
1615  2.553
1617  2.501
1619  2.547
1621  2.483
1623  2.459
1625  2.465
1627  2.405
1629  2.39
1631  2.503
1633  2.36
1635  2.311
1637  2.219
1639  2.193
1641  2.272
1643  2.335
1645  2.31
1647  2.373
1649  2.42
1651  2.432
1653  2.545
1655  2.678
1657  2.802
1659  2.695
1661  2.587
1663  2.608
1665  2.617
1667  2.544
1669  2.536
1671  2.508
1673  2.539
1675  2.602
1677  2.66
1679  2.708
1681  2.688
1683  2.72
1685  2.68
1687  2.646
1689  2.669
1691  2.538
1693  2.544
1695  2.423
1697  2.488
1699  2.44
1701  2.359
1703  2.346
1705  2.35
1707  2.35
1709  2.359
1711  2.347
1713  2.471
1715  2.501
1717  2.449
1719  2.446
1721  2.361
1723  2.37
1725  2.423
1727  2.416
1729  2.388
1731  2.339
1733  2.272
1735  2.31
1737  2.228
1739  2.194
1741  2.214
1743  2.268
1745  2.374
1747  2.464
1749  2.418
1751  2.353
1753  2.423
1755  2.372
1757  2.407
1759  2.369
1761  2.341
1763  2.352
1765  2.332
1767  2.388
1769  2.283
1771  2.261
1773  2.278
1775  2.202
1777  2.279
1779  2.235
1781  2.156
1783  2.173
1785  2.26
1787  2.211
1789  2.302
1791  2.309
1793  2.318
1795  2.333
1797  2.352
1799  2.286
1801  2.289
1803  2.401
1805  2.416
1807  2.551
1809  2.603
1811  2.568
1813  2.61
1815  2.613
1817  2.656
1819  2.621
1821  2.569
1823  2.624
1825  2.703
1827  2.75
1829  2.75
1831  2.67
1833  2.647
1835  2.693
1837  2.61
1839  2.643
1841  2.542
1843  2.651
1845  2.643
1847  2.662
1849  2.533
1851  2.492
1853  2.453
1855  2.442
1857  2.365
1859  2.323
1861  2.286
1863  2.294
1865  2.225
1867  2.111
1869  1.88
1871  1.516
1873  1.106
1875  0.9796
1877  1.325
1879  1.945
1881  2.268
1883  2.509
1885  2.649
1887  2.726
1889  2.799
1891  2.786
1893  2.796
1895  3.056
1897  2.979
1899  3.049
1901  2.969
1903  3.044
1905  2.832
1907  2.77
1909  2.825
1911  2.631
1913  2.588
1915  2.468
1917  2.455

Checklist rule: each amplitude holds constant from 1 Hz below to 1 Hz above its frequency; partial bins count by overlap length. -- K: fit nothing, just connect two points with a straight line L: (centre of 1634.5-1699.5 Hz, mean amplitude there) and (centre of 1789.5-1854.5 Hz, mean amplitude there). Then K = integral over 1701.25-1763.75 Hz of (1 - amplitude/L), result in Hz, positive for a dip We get 4.2 Hz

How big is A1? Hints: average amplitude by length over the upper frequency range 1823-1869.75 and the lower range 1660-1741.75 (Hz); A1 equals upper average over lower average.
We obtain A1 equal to 1.01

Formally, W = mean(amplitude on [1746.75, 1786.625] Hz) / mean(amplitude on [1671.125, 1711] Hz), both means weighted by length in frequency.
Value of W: 0.9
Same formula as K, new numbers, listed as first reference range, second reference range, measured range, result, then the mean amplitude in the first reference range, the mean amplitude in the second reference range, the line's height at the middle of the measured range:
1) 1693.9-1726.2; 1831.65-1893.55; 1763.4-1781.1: 0.7 Hz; 2.41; 2.32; 2.37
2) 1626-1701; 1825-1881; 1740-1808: 1.6 Hz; 2.51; 2.29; 2.38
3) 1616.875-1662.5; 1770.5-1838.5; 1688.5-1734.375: 0.6 Hz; 2.45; 2.45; 2.45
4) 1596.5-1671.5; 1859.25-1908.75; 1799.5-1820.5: -1.0 Hz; 2.49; 2.38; 2.41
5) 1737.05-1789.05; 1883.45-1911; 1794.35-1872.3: 3.5 Hz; 2.3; 2.85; 2.59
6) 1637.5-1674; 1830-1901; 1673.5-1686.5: -1.0 Hz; 2.5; 2.4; 2.48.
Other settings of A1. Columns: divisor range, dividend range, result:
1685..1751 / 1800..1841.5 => 1.08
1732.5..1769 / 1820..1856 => 1.12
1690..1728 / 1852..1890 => 0.87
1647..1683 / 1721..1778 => 0.90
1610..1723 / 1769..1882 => 0.94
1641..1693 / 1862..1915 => 0.94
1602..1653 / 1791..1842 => 1.05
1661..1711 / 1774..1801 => 0.89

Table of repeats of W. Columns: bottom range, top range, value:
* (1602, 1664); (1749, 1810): 0.94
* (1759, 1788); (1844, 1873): 1.00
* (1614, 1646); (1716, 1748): 0.98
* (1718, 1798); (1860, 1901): 0.98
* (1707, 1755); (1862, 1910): 1.01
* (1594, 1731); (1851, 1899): 0.91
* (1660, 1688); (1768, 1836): 0.93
